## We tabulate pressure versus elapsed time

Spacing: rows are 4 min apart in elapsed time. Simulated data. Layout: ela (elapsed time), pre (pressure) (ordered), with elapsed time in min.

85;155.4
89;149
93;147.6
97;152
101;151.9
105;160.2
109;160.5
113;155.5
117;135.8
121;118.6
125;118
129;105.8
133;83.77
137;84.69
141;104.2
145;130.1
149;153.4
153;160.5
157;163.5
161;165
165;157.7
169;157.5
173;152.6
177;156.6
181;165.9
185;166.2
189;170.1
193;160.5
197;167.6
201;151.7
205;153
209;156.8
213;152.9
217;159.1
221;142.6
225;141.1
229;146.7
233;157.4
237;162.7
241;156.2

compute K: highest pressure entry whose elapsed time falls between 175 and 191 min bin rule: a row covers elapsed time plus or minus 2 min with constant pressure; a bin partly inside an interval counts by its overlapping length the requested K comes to 170.1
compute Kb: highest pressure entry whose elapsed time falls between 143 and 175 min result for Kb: 165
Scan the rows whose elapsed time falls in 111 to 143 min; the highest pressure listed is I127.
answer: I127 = 155.5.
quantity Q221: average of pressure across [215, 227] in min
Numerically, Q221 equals 148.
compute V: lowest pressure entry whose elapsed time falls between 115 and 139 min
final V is 83.77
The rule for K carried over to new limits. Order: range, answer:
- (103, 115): 160.5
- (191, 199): 167.6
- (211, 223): 159.1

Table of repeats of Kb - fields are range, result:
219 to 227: 142.6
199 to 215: 156.8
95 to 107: 160.2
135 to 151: 153.4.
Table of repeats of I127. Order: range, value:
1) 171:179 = 156.6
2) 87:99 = 152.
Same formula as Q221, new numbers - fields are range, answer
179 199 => 166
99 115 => 157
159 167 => 161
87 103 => 150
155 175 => 159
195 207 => 157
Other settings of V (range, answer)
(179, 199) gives 160.5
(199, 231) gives 141.1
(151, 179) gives 152.6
